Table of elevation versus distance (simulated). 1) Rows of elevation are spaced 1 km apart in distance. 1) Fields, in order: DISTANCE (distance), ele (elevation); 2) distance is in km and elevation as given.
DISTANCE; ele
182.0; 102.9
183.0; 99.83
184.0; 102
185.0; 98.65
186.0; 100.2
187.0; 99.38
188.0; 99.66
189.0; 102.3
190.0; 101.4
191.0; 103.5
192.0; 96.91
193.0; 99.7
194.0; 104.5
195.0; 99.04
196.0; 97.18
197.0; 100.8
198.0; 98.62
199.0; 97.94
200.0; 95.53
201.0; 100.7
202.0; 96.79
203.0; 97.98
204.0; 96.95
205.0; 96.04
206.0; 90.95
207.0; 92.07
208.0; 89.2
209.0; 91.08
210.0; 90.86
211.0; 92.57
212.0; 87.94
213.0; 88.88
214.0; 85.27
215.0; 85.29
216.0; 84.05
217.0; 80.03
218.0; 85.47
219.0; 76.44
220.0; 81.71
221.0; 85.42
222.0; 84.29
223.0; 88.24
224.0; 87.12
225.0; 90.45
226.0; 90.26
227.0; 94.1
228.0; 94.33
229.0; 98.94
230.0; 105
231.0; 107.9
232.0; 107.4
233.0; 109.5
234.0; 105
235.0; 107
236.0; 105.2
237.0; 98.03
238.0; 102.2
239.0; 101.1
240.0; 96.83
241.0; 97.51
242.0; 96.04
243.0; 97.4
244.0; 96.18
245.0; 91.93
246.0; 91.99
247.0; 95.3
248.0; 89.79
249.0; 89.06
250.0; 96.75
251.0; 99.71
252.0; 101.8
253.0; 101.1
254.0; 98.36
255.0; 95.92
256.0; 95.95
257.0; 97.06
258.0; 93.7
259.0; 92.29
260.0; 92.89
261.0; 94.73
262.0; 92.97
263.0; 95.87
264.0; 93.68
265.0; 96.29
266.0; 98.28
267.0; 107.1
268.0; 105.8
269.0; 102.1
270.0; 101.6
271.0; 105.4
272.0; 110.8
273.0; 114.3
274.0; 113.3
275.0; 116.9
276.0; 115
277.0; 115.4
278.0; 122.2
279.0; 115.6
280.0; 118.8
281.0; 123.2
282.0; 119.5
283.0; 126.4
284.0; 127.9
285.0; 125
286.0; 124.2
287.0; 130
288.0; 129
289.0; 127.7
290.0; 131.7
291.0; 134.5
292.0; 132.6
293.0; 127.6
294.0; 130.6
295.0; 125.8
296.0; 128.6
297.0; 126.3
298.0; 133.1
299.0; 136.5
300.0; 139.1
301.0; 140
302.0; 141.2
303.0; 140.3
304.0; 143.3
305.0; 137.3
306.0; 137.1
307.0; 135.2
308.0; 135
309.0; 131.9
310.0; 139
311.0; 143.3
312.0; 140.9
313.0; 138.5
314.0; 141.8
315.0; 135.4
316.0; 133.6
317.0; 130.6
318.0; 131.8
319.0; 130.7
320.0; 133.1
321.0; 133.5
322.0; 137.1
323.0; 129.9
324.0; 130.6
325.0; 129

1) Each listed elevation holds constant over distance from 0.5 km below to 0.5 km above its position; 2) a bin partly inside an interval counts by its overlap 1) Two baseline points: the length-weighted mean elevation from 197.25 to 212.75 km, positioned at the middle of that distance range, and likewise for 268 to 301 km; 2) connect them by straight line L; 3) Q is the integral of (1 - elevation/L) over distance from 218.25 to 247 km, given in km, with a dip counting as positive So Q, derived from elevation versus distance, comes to 2.3 km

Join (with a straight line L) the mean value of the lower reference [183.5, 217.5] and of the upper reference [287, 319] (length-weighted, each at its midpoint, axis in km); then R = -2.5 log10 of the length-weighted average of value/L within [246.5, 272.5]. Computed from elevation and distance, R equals 0.20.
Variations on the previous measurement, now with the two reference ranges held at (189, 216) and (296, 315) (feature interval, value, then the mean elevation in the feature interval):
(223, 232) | 0.10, 96.2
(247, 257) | 0.20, 96.5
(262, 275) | 0.18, 104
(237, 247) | 0.15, 96.8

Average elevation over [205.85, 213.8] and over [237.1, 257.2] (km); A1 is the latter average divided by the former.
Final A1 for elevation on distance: 1.1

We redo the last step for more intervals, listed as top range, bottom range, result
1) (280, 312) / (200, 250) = 1.41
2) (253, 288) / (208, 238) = 1.17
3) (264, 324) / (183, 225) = 1.35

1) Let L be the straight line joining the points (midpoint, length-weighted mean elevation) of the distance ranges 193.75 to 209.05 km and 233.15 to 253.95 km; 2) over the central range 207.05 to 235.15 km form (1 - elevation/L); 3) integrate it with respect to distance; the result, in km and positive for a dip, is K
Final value 1.6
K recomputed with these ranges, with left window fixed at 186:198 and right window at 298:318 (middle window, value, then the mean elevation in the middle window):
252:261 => 1.8 km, 96.2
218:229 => 2.3 km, 87.7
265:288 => 2.2 km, 115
